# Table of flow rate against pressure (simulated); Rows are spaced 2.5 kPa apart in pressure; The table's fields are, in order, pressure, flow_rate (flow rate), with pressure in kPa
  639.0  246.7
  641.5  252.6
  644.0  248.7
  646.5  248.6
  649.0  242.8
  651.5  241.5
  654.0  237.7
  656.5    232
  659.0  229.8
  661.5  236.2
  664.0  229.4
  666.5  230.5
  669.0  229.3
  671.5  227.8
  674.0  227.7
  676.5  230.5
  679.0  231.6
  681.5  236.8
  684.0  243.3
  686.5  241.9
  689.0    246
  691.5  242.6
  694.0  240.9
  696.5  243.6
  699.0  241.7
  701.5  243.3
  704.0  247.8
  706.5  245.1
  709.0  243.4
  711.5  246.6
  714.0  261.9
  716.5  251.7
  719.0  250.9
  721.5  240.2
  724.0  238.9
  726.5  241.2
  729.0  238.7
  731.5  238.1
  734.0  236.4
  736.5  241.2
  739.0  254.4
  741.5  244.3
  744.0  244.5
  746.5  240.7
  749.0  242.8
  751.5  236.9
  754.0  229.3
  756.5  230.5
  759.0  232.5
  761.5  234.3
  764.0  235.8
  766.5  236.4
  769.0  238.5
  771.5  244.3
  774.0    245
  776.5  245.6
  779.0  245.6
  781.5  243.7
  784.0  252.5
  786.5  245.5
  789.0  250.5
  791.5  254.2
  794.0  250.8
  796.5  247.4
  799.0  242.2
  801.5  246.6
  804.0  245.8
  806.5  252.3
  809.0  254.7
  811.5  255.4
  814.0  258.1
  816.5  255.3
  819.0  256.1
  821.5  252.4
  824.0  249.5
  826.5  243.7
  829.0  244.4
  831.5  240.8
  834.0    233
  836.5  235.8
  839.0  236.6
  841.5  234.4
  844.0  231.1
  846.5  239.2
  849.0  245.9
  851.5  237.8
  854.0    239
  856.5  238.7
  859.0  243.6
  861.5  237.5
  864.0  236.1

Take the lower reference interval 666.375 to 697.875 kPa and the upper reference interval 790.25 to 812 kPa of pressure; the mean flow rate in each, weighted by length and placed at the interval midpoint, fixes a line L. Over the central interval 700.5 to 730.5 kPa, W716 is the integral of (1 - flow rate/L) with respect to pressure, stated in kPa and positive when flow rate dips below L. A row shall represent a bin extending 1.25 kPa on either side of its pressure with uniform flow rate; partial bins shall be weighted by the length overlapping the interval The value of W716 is -0.7 kPa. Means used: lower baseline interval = 237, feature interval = 246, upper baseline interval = 250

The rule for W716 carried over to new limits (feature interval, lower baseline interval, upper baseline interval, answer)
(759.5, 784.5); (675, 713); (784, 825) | 0.7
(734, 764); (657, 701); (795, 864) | 0.1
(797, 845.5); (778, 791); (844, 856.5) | -0.5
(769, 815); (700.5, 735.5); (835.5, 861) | -1.5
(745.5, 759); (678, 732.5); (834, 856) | 0.3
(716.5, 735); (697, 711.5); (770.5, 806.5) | 0.3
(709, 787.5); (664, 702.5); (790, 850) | -0.3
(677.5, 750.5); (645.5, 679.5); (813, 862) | -2.1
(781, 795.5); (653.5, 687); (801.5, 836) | -0.2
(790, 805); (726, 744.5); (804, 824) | 0.2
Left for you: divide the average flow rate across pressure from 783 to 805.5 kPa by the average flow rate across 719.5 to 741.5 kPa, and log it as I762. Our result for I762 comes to 1.0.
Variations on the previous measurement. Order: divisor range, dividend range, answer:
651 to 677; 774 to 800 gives 1.07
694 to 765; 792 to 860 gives 1.01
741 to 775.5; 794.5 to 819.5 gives 1.05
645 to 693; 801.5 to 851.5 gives 1.04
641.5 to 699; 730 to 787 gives 1.01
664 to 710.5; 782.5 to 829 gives 1.05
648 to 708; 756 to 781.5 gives 1.01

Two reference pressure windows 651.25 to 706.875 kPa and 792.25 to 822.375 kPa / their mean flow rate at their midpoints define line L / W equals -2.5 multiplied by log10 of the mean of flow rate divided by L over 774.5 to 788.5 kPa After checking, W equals 0.008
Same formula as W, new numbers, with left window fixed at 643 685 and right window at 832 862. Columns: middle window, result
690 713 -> -0.037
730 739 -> -0.020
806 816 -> -0.079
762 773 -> -0.008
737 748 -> -0.041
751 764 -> 0.018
